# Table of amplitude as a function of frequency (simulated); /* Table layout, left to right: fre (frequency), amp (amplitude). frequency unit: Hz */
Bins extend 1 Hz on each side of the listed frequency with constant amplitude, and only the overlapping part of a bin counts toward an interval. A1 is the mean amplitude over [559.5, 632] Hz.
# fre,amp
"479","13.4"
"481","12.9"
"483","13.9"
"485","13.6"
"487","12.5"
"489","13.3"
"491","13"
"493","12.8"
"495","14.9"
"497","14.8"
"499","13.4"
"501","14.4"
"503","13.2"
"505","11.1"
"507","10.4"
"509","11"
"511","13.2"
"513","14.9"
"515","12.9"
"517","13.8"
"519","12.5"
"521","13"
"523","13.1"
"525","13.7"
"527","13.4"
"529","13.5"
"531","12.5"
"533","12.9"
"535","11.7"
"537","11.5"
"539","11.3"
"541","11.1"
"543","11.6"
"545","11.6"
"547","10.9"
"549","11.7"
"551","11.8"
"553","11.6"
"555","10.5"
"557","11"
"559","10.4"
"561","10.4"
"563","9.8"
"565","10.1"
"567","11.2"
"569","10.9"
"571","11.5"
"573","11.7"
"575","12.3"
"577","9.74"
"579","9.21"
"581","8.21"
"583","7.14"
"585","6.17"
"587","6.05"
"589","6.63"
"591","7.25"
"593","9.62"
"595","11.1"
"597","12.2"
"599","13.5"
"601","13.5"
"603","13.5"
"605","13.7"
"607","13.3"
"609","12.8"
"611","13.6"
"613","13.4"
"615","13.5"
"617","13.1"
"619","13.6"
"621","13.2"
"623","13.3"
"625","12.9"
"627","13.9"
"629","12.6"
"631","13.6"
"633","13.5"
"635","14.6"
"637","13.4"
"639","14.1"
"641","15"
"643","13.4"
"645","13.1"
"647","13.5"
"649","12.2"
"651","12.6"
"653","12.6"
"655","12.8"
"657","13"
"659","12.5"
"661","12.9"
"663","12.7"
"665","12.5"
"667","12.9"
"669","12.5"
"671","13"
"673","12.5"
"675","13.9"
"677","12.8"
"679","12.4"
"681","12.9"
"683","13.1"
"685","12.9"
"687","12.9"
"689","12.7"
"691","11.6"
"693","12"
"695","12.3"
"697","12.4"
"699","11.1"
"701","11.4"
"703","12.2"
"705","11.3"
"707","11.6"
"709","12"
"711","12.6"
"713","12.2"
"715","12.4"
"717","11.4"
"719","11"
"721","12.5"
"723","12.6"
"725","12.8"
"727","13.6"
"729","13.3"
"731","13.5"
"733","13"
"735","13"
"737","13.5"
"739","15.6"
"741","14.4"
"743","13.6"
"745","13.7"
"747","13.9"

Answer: 11.3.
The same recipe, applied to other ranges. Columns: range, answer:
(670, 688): 12.9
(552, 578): 10.9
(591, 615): 12.5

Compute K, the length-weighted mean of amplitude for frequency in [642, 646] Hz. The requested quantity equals 13.2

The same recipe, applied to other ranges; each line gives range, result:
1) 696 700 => 11.8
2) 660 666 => 12.7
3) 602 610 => 13.3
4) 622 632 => 13.3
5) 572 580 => 10.7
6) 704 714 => 11.9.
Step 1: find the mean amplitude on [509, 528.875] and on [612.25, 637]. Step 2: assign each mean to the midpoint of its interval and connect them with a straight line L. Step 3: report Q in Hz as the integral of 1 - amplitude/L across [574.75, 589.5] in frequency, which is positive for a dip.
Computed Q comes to 5.9 Hz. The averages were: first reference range 13.3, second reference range 13.4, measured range 8.02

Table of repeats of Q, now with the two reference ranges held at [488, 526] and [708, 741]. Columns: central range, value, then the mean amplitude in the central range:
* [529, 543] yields 1.2 Hz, 11.9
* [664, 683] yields 0.1 Hz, 12.8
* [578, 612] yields 6.7 Hz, 10.4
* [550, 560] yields 1.5 Hz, 11.1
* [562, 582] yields 4.0 Hz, 10.5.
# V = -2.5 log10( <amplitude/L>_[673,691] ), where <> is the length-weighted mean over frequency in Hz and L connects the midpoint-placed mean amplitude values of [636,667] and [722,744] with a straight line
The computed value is 0.03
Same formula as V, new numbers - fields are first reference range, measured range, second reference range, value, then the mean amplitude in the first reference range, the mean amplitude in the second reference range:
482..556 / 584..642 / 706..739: 0.030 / 12.6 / 12.7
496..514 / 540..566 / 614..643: 0.201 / 12.9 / 13.6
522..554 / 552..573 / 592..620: 0.151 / 12.1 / 12.9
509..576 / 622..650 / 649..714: -0.103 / 11.9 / 12.5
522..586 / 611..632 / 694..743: -0.142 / 11.1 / 12.6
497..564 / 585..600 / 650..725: 0.304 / 12.2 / 12.4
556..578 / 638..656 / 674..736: -0.131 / 10.8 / 12.4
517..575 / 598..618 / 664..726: -0.121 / 11.7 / 12.3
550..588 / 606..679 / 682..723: -0.183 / 9.99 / 12.1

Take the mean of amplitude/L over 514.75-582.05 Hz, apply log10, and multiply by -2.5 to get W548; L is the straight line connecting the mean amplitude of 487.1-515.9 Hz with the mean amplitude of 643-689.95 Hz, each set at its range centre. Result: 0.13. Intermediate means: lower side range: 13.1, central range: 11.5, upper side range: 12.8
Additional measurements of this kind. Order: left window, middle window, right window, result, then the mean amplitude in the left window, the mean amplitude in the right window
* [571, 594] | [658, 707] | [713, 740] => -0.08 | 8.68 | 12.9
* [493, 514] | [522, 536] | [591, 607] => -0.01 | 13.1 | 12.2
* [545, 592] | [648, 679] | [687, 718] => -0.12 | 9.87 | 12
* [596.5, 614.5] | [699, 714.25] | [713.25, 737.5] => 0.08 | 13.3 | 12.7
